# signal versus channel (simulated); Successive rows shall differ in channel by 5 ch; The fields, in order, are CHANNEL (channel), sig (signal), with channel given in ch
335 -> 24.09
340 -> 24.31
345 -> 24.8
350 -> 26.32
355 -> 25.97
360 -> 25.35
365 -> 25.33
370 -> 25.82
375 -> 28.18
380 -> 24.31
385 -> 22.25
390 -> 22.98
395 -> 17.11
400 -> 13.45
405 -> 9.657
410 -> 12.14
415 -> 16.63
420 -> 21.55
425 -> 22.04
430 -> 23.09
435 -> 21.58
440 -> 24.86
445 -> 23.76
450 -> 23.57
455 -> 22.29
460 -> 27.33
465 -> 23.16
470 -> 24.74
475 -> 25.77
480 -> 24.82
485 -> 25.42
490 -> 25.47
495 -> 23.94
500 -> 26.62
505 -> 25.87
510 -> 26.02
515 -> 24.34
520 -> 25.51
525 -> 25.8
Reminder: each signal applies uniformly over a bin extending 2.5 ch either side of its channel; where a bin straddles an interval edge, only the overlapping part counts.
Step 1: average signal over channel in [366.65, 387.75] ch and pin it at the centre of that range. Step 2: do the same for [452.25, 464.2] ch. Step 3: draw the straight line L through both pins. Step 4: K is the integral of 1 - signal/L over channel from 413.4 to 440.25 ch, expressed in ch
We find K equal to 3.5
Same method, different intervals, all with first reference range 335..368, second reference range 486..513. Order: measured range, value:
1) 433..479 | 2.3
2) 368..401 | 3.9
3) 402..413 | 6.1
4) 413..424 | 2.5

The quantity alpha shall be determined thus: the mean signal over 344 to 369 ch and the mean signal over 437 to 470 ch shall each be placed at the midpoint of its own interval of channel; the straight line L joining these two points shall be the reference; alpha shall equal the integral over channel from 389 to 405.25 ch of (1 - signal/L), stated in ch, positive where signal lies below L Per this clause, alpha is 5.87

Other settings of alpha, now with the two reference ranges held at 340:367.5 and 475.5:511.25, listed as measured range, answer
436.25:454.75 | 1.28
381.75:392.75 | 1.23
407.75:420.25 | 4.64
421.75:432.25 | 1.22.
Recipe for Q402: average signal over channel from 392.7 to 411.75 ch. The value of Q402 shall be 13.1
